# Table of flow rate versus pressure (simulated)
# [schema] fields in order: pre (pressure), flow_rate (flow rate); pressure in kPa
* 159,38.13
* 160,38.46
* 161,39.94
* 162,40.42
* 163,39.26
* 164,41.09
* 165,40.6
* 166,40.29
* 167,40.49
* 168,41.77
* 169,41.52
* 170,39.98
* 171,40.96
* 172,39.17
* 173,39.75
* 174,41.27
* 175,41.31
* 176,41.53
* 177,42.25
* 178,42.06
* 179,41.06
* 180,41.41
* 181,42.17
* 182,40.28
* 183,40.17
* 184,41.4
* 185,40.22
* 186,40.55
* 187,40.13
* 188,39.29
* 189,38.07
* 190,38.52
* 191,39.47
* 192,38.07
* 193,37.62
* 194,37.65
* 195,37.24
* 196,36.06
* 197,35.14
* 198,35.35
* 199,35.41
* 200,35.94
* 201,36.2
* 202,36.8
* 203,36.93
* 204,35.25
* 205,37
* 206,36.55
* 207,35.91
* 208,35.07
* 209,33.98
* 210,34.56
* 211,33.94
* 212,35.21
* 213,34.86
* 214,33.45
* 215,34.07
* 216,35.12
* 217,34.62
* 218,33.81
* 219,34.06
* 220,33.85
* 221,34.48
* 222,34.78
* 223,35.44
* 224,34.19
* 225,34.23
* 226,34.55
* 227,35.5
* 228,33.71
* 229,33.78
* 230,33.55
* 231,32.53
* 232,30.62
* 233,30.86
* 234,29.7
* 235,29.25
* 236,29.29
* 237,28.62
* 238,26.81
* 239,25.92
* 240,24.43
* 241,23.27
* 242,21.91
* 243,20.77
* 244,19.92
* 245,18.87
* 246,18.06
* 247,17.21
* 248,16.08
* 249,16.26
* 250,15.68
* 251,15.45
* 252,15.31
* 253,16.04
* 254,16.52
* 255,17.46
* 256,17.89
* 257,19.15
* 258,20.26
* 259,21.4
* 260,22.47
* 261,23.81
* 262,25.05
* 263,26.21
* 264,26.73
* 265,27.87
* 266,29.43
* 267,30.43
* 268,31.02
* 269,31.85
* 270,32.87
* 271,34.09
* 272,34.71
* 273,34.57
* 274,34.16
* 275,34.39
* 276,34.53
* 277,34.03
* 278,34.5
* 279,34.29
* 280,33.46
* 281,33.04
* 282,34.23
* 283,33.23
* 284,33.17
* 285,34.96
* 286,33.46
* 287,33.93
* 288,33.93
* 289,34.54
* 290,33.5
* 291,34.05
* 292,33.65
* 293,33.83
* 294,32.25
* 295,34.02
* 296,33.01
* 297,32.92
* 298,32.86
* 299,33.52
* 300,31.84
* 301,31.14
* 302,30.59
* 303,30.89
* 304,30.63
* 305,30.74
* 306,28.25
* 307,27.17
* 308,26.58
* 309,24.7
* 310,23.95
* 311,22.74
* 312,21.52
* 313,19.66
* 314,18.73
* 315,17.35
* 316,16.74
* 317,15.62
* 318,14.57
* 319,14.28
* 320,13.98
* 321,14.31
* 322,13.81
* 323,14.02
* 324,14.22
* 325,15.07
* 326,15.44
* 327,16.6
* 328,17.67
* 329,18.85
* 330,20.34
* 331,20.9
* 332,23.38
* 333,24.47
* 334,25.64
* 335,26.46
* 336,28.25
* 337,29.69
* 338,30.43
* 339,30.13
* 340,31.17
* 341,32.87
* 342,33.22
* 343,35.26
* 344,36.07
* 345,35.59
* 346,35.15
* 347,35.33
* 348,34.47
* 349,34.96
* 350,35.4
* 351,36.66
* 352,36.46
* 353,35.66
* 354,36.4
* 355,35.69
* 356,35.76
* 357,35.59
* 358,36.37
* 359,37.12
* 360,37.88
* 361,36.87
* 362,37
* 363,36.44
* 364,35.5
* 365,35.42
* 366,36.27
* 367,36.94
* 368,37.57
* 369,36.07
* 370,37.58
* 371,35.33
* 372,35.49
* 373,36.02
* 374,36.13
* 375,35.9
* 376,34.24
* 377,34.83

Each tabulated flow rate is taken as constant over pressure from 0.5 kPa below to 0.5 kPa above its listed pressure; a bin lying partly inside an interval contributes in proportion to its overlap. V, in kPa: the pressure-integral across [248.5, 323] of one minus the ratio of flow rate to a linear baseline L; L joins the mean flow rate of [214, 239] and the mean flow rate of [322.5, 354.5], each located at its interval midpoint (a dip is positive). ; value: 8.1 kPa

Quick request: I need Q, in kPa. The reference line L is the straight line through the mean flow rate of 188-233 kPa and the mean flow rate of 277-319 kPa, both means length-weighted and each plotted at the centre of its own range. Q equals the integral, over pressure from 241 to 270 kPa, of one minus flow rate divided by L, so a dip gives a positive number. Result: 9.4 kPa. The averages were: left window 35.3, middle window 21.6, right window 29.2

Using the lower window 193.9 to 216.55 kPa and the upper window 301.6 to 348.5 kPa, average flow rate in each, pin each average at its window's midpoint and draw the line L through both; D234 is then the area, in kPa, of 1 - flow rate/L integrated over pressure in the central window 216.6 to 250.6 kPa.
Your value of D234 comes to 5.1 kPa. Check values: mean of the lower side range 35.5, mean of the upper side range 24.2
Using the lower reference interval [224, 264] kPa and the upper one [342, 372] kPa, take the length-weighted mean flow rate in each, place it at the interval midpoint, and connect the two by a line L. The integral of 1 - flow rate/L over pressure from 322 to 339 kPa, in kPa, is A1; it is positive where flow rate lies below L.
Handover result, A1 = 6.1 kPa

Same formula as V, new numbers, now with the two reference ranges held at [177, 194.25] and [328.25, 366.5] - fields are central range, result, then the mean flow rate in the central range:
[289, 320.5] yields 7.1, 26.7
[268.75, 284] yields 0.8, 33.9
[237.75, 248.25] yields 4.5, 21.2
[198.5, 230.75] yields 3.1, 34.9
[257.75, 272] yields 3.3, 27.8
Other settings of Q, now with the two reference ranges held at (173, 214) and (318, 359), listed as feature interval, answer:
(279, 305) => -1.9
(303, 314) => 1.5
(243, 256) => 6.4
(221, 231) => 0.4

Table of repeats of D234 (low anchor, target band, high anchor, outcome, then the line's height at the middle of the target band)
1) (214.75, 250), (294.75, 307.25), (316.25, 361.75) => -1.6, 27.9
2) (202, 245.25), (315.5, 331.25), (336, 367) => 8.4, 34.3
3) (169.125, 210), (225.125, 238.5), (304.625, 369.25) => 1.5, 35.5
